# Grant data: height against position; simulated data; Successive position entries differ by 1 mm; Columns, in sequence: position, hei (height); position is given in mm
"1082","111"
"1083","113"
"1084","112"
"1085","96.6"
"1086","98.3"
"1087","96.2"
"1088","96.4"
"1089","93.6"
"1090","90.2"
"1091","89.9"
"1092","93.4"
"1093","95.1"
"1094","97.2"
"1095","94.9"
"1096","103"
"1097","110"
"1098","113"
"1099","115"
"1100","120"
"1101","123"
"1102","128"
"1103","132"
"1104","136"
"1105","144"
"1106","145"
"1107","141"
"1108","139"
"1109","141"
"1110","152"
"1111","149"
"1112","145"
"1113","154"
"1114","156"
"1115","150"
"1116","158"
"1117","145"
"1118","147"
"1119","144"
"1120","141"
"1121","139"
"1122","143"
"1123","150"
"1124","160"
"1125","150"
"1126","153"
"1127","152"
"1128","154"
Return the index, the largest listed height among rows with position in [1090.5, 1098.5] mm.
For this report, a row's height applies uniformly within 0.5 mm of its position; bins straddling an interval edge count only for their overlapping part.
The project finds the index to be 113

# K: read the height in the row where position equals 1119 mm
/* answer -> 144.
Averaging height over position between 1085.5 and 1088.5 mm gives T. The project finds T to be 97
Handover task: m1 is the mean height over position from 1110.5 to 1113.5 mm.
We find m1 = 149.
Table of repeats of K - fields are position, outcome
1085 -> 96.6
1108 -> 139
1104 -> 136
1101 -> 123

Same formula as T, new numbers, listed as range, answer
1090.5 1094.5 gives 93.9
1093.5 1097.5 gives 101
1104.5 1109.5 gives 142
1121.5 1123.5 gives 146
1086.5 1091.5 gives 93.3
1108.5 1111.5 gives 147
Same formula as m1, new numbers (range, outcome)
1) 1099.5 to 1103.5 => 126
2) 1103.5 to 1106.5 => 142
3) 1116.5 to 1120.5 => 144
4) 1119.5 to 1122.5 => 141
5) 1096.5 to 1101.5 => 116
